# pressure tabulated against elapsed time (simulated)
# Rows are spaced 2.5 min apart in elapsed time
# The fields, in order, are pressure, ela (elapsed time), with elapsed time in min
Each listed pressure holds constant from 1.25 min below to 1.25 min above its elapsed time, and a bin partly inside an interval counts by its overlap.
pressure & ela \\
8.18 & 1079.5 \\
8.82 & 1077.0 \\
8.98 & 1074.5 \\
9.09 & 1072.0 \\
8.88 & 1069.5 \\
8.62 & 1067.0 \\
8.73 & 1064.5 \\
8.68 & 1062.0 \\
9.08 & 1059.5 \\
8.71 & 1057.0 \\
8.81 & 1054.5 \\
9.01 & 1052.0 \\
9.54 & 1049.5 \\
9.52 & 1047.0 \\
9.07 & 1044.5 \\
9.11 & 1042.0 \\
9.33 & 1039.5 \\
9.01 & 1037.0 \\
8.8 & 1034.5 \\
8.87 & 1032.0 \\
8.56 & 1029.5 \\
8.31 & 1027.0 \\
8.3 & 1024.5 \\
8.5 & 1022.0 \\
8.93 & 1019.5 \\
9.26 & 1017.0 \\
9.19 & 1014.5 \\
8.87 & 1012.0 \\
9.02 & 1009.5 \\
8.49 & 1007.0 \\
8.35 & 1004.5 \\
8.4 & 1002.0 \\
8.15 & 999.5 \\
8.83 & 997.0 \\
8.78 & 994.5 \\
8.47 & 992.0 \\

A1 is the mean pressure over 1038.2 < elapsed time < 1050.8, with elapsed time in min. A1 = 9.31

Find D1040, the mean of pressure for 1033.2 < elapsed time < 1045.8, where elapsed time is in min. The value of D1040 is 9.07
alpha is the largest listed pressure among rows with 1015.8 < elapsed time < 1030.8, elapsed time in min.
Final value 9.26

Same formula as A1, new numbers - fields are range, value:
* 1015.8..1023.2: 8.9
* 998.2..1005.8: 8.3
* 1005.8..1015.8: 8.9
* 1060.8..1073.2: 8.8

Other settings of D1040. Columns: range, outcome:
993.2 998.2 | 8.8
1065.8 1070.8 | 8.75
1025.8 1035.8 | 8.64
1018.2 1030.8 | 8.52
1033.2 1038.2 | 8.9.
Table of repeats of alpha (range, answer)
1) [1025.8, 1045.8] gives 9.33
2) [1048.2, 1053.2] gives 9.54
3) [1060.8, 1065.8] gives 8.73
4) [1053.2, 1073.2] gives 9.09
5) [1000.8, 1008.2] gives 8.49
